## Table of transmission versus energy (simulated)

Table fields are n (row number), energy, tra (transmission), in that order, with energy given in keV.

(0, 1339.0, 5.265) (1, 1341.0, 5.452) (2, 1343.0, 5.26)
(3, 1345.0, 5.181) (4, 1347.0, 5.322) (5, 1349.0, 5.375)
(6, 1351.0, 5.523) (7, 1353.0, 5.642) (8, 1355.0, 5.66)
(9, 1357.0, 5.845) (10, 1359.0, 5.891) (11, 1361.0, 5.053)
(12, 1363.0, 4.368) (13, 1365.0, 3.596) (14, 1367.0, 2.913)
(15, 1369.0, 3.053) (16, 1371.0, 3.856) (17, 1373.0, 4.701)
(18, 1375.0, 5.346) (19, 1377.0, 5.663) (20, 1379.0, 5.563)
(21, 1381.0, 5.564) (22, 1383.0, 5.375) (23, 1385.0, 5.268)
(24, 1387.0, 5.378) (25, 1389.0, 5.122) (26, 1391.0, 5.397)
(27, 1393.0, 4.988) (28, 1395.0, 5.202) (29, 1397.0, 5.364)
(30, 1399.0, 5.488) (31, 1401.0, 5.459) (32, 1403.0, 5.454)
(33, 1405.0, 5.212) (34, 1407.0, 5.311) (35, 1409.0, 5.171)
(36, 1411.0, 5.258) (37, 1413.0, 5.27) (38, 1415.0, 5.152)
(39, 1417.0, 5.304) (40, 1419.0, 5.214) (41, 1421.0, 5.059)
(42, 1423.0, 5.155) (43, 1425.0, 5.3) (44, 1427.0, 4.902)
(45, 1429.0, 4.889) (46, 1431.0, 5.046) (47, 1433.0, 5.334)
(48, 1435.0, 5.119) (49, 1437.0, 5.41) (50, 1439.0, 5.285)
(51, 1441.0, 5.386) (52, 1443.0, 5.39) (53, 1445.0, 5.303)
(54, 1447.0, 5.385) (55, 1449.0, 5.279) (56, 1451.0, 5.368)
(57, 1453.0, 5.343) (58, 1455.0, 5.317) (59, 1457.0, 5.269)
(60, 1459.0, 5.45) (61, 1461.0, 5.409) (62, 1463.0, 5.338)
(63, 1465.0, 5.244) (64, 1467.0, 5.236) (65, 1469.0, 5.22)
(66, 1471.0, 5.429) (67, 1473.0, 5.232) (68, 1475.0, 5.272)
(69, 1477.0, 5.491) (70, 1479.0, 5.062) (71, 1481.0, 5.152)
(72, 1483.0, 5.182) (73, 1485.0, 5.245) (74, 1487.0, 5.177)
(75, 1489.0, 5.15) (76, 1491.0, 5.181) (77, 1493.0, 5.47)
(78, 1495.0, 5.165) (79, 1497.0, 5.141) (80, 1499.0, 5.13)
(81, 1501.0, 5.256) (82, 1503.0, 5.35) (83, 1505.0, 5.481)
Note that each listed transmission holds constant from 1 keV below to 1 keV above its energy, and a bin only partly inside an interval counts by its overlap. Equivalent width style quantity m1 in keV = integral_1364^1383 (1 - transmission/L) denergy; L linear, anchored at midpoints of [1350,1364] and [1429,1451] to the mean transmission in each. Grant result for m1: 3.1 keV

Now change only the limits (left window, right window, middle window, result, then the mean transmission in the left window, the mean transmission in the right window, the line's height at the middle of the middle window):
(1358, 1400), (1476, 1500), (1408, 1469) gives -2.12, 4.91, 5.21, 5.08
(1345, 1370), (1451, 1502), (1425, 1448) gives -0.43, 4.87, 5.26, 5.13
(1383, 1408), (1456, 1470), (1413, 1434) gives 0.66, 5.31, 5.31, 5.31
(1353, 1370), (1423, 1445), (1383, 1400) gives -1.48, 4.61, 5.21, 4.86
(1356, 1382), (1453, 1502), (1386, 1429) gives -2.84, 4.72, 5.26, 4.91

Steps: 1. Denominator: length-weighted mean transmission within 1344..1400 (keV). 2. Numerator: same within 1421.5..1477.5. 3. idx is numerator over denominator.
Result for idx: 1.04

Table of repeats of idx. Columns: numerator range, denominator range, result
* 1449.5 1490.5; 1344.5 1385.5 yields 1.06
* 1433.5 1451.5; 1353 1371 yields 1.17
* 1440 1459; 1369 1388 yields 1.05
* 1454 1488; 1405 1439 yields 1.02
